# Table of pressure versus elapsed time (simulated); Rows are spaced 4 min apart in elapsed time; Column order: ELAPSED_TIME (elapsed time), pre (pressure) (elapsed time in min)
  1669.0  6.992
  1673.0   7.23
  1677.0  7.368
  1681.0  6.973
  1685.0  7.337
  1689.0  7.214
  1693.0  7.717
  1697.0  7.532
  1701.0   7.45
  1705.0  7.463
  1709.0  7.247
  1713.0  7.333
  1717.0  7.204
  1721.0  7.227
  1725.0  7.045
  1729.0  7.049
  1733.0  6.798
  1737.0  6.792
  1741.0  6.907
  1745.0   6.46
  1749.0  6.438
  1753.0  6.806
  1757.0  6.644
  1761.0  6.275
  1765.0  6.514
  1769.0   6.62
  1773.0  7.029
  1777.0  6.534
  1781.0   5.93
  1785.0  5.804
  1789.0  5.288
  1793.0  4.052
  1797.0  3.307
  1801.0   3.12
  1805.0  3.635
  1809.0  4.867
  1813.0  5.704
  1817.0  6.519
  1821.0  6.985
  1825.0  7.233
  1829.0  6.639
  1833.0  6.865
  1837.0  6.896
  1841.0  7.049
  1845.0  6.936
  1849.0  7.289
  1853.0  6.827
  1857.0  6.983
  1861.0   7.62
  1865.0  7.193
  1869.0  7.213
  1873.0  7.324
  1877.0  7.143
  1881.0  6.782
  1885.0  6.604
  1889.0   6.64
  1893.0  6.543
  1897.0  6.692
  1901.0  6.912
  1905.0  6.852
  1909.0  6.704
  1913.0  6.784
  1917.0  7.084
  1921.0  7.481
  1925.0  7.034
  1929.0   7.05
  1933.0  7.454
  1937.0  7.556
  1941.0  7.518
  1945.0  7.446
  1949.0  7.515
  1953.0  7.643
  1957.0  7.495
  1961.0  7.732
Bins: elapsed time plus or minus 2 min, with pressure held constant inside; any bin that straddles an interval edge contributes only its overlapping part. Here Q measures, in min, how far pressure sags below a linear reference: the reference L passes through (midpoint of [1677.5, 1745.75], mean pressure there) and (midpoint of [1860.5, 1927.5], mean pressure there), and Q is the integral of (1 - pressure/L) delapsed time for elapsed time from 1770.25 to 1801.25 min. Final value 7.9 min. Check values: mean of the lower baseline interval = 7.18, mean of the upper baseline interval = 6.96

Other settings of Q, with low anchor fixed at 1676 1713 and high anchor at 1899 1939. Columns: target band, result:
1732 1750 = 1.5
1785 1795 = 3.2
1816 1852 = 1.3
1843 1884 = 0.2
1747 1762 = 1.5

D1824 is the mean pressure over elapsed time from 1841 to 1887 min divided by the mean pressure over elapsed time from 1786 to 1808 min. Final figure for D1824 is 1.76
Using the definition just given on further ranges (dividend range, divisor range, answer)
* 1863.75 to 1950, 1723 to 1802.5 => 1.16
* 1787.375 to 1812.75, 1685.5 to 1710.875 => 0.56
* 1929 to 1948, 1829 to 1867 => 1.06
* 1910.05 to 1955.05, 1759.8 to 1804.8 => 1.35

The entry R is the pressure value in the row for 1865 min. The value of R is 7.193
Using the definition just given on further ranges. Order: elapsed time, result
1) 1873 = 7.324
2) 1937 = 7.556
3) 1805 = 3.635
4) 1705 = 7.463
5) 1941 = 7.518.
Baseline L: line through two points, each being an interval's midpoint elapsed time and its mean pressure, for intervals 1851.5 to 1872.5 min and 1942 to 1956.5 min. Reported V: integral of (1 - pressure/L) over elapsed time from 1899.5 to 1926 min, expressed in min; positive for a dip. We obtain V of 1.5 min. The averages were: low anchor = 7.19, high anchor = 7.53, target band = 6.98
